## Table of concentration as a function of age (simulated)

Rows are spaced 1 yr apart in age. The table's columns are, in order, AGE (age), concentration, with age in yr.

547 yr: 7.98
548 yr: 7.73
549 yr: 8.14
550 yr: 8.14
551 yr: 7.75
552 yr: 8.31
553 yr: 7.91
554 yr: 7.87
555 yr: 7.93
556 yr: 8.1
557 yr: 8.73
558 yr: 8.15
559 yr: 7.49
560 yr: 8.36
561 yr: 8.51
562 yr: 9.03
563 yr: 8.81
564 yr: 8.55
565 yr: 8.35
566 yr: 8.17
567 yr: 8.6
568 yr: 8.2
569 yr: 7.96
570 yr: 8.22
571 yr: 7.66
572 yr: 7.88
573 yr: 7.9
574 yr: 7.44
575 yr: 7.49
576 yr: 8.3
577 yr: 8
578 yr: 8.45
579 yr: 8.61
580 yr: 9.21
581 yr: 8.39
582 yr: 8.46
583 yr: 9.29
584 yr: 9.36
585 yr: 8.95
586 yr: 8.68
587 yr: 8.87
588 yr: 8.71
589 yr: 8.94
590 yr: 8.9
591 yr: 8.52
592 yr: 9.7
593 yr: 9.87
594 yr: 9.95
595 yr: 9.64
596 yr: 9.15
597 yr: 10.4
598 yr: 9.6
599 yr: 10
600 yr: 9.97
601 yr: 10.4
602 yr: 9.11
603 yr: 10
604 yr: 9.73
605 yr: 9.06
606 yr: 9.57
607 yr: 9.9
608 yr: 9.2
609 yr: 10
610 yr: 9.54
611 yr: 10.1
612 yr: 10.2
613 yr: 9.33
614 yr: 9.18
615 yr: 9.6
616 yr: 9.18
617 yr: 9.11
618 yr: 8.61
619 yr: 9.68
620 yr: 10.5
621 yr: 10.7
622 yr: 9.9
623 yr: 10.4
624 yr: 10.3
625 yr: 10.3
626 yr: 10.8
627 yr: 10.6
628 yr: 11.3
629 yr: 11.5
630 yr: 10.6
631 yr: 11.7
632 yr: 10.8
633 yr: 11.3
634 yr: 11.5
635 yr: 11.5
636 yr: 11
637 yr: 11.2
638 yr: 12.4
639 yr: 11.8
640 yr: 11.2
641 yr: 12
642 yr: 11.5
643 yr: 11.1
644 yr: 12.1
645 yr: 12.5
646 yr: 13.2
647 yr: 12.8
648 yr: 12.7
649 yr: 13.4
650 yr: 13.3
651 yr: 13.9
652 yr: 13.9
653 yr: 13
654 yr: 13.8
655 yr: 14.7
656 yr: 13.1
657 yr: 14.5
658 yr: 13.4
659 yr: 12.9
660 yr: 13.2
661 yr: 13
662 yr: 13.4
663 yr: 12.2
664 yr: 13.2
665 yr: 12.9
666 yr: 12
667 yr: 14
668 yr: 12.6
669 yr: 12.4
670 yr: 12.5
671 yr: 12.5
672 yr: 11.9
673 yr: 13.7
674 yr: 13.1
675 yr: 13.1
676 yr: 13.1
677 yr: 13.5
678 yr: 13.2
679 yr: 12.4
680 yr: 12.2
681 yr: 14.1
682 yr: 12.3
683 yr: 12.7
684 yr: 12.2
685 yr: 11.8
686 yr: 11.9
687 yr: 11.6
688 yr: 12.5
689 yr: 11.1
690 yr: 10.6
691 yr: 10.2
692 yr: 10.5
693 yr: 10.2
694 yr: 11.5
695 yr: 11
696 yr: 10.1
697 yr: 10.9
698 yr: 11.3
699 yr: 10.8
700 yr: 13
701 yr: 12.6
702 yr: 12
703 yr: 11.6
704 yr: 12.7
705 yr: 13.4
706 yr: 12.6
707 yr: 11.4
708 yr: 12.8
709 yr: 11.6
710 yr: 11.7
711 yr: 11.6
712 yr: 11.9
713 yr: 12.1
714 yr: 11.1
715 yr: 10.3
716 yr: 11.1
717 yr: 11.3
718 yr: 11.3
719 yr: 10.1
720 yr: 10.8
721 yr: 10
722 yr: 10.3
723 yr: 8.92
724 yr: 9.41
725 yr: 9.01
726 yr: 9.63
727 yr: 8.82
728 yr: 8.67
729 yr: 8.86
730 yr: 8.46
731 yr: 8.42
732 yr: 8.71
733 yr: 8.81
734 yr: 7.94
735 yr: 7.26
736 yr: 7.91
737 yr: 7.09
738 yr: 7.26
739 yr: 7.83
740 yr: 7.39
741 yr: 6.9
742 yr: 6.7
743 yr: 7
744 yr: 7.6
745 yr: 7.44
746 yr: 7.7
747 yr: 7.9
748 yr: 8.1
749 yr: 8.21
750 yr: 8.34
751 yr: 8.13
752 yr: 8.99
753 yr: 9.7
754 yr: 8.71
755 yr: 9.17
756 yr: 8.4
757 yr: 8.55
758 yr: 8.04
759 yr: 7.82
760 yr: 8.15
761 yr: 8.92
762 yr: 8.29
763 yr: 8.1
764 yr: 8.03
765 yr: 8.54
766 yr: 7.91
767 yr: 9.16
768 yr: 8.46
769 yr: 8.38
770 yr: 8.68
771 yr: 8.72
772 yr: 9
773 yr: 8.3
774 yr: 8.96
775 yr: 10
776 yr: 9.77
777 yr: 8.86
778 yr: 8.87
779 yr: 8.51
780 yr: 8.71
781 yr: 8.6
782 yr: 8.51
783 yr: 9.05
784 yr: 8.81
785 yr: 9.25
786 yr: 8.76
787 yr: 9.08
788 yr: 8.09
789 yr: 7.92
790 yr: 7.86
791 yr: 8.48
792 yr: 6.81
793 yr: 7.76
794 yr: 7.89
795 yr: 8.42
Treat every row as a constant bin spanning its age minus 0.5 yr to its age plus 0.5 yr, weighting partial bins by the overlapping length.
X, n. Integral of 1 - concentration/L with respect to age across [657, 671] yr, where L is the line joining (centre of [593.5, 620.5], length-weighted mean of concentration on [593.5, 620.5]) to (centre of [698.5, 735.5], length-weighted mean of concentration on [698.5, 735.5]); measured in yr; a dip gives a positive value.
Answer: -3.89 yr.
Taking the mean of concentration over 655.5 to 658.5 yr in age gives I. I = 13.7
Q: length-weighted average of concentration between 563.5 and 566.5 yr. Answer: 8.36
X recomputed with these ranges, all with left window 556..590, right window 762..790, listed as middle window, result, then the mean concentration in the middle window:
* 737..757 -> 1.6 yr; 7.96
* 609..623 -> -2.0 yr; 9.7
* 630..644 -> -4.9 yr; 11.5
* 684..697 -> -3.9 yr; 11.1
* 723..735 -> -0.2 yr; 8.74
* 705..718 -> -4.7 yr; 11.7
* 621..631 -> -2.6 yr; 10.7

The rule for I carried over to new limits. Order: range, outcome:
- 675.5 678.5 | 13.3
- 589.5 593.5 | 9.25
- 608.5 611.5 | 9.88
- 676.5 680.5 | 12.8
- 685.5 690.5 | 11.5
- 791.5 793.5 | 7.29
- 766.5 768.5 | 8.81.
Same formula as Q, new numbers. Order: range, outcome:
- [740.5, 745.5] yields 7.13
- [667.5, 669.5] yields 12.5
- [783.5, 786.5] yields 8.94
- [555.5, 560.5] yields 8.17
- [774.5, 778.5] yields 9.38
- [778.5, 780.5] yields 8.61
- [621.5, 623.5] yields 10.2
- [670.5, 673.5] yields 12.7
